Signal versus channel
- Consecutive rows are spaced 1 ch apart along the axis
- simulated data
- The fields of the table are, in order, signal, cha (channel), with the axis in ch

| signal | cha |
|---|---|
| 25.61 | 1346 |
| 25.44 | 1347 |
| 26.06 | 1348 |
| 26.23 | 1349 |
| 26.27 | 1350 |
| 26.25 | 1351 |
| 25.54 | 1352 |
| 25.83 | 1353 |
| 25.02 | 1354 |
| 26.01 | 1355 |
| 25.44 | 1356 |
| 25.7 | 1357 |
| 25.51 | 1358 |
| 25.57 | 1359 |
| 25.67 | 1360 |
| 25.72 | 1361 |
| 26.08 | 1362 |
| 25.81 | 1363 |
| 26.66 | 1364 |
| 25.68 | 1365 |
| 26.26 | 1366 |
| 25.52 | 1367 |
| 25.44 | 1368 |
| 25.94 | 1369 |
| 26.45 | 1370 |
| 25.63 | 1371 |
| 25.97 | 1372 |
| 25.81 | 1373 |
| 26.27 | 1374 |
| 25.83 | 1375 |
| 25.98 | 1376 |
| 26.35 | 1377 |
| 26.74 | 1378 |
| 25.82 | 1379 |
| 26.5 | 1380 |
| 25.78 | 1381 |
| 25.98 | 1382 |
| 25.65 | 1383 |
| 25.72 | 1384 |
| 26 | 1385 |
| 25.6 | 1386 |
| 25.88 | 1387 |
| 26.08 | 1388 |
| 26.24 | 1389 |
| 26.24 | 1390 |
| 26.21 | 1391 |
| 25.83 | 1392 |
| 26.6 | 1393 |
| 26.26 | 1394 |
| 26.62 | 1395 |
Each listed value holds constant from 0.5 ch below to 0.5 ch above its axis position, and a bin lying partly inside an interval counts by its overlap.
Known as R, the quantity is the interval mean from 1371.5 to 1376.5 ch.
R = 26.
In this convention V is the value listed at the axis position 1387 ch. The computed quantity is 25.88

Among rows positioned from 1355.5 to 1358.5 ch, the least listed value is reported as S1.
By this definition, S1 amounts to 25.44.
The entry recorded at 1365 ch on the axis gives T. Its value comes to 25.68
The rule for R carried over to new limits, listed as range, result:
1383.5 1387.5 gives 25.8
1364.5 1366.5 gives 26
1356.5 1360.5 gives 25.6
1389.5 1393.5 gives 26.2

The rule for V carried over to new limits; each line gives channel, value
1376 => 25.98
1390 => 26.24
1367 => 25.52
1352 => 25.54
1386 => 25.6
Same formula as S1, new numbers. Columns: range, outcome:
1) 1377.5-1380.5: 25.82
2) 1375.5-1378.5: 25.98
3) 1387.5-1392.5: 25.83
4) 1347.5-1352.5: 25.54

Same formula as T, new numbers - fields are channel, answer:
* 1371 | 25.63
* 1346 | 25.61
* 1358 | 25.51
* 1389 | 26.24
